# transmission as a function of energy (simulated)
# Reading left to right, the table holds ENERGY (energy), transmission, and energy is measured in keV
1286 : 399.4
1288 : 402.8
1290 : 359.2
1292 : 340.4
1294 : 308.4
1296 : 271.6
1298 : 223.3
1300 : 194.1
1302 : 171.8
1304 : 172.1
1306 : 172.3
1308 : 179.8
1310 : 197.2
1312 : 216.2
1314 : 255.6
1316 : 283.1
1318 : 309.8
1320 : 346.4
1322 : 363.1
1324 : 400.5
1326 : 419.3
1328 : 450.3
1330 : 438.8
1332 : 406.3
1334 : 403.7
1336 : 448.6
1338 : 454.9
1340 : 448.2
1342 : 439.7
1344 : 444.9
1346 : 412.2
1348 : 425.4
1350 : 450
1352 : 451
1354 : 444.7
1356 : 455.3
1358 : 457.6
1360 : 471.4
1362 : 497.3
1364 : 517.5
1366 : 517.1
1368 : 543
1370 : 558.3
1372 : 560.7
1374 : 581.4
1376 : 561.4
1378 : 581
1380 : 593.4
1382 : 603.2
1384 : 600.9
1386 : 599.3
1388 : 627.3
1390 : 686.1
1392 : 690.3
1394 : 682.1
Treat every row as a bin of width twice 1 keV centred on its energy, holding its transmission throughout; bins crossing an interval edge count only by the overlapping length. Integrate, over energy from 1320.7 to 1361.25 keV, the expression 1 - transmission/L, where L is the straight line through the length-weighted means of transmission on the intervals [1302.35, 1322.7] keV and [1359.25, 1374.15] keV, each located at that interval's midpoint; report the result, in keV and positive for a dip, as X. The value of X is -4.9 keV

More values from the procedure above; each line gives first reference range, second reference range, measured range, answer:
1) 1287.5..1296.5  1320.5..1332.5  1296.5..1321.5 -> 9.65 keV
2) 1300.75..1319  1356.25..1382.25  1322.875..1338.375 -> -4.64 keV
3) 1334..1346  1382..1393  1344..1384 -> 2.31 keV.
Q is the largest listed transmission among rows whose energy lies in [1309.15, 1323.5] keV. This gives 363.1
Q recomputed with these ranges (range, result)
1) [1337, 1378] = 581.4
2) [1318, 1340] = 454.9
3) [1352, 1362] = 497.3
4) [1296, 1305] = 271.6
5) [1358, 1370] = 558.3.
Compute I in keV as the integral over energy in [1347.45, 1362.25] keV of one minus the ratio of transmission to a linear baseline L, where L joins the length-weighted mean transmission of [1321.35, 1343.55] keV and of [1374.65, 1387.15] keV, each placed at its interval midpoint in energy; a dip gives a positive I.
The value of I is 1.37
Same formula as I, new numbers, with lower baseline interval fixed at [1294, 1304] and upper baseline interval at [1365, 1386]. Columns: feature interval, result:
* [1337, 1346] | -0.61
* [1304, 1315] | 2.78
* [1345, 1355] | 0.39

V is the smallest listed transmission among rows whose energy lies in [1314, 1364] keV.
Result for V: 255.6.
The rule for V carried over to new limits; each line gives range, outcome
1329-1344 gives 403.7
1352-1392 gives 444.7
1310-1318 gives 197.2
